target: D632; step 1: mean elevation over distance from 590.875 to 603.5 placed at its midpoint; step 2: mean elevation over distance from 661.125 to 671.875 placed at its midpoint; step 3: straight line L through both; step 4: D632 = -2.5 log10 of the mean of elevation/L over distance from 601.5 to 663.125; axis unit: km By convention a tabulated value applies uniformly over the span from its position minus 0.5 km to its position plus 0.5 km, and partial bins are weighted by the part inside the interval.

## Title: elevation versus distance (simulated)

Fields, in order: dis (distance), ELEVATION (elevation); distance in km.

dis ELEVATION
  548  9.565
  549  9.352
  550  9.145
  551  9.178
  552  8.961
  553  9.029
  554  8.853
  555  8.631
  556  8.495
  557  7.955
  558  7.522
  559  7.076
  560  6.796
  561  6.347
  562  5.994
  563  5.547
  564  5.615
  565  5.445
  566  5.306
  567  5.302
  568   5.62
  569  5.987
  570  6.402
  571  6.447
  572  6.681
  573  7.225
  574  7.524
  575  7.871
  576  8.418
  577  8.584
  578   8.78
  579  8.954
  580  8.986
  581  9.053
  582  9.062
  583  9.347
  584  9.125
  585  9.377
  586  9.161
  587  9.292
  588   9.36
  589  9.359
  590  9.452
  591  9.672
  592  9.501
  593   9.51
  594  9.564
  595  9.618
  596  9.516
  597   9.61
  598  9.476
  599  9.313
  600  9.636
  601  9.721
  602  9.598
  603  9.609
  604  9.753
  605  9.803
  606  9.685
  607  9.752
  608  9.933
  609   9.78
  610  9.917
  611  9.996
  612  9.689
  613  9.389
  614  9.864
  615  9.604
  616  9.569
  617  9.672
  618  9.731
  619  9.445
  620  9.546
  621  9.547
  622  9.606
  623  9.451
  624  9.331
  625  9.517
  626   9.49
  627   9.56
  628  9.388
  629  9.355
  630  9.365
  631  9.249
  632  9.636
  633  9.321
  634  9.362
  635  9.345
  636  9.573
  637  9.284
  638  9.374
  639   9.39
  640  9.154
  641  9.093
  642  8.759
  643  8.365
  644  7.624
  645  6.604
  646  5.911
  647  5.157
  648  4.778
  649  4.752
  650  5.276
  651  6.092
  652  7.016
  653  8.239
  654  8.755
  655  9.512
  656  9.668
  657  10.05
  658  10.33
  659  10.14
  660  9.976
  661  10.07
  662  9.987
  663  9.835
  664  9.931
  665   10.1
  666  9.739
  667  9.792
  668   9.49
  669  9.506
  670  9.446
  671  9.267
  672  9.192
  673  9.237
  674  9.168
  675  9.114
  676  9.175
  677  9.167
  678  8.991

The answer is 0.07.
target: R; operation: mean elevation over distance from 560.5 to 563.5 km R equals 5.96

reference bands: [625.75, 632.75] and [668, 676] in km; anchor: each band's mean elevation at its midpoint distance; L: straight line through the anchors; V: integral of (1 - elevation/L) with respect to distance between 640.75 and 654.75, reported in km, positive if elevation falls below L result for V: 3.7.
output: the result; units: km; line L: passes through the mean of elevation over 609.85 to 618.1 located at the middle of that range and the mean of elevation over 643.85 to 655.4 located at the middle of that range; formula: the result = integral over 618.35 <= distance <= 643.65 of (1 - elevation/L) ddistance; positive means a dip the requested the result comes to -3.56 km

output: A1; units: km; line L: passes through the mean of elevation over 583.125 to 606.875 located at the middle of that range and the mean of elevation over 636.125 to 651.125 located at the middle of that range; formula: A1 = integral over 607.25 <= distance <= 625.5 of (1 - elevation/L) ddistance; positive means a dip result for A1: -2.3 km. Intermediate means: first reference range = 9.51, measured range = 9.65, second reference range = 7.39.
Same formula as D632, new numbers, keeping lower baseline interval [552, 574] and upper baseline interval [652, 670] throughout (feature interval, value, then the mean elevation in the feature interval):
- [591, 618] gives -0.20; 9.66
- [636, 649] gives 0.17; 7.74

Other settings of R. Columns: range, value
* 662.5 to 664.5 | 9.88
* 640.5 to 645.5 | 8.09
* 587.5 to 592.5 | 9.47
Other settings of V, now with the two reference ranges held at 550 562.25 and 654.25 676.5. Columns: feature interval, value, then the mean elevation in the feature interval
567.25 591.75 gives 0.2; 8.3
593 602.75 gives -1.1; 9.56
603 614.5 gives -1.3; 9.77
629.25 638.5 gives -0.2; 9.39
